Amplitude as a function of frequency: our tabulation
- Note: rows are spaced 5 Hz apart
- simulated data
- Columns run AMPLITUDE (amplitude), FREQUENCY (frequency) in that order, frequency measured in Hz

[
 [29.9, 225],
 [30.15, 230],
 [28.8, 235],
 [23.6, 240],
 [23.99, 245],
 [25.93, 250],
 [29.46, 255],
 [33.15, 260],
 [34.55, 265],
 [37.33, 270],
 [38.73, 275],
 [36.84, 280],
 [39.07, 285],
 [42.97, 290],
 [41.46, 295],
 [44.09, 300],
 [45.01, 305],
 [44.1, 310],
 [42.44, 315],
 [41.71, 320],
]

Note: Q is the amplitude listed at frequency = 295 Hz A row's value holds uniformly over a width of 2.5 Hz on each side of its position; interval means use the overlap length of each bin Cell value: 41.46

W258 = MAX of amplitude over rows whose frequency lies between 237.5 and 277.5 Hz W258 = 38.73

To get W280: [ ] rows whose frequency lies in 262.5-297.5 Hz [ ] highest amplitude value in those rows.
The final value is 42.97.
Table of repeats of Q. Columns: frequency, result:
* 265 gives 34.55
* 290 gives 42.97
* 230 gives 30.15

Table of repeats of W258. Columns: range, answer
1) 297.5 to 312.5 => 45.01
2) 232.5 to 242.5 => 28.8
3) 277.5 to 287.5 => 39.07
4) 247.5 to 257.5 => 29.46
